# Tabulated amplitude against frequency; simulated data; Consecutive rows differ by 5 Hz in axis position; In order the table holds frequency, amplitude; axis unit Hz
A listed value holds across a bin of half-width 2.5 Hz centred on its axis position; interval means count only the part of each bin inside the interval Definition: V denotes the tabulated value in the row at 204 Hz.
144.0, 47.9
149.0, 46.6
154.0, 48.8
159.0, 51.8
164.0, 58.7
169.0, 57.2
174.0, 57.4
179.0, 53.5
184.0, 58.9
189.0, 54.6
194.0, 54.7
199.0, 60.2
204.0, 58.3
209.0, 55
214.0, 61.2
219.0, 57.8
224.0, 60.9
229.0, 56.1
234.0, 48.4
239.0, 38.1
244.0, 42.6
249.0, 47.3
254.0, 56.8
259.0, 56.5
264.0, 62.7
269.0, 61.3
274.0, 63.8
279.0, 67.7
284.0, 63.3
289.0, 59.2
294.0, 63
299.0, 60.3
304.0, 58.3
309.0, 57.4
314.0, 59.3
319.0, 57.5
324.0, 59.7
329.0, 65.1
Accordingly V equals 58.3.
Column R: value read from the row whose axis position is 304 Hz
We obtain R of 58.3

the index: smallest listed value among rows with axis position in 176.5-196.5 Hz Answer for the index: 53.5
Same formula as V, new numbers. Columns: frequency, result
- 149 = 46.6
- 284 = 63.3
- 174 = 57.4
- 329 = 65.1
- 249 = 47.3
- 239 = 38.1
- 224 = 60.9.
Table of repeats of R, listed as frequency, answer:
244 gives 42.6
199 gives 60.2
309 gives 57.4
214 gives 61.2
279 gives 67.7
